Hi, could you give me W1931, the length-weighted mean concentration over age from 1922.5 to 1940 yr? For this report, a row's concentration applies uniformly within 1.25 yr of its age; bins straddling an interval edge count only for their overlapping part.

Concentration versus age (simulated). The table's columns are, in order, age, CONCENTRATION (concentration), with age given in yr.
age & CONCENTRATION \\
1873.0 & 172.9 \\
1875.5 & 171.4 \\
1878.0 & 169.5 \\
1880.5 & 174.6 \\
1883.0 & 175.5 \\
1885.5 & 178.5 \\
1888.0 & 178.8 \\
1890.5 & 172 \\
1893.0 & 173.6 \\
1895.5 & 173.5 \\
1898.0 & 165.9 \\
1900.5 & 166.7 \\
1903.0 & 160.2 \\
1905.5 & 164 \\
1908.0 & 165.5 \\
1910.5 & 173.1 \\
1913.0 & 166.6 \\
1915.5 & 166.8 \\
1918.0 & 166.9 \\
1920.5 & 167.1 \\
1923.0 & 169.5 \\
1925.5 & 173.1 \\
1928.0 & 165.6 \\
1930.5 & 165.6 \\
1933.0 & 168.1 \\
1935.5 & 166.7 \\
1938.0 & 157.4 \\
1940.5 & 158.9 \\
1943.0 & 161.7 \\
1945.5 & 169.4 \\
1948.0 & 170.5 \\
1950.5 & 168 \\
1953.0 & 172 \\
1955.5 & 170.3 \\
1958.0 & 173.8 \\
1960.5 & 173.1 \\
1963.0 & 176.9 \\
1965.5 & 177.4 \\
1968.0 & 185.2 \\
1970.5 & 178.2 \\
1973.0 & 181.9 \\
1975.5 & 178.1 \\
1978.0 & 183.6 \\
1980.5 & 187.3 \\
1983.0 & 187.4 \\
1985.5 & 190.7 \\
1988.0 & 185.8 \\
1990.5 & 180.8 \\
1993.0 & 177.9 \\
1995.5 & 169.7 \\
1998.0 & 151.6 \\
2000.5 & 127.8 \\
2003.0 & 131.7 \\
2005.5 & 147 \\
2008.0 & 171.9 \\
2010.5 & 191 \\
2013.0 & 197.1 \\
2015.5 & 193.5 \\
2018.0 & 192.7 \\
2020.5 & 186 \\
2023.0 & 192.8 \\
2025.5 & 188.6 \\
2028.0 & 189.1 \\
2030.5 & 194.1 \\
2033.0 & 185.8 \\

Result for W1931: 166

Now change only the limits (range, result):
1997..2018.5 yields 166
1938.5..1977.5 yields 173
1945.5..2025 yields 176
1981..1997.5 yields 181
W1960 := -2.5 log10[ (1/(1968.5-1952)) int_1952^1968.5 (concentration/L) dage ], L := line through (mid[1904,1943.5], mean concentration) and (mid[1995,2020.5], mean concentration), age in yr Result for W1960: -0.052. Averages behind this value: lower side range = 166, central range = 175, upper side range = 168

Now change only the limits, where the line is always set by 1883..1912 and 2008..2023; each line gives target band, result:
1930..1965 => 0.066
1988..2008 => 0.184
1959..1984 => 0.013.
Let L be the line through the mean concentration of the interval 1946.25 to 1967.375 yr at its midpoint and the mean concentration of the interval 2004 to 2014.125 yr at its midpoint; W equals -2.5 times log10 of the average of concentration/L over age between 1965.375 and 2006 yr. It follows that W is 0.01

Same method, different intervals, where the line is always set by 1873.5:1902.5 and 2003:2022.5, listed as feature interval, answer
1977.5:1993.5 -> -0.04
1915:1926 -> 0.04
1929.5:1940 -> 0.07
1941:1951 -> 0.06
